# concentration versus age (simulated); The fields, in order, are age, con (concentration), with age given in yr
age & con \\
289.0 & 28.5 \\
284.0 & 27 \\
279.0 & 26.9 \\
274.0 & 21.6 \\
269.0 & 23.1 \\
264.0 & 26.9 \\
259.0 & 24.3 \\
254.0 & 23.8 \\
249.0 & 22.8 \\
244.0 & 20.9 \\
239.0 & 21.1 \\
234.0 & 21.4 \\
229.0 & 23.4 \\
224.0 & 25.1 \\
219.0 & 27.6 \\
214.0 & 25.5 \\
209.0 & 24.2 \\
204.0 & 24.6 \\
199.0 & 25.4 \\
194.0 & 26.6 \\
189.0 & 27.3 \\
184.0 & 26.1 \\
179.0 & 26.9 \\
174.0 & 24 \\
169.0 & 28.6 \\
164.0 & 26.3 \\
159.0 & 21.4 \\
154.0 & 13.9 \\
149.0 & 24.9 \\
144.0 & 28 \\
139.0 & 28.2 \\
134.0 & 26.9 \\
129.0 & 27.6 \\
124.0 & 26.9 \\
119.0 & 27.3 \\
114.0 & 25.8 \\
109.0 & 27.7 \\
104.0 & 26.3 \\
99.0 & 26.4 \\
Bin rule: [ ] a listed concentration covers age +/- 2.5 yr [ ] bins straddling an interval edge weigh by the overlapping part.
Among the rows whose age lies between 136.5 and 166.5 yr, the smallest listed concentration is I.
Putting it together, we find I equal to 13.9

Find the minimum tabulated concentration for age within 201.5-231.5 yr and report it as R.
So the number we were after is 23.4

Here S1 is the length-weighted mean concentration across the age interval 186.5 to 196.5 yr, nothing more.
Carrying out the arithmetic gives 26.9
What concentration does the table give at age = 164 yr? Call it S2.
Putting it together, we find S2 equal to 26.3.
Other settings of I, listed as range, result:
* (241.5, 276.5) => 20.9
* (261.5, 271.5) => 23.1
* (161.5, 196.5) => 24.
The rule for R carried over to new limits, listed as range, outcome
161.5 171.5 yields 26.3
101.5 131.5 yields 25.8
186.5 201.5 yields 25.4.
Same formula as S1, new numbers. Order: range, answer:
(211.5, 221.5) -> 26.6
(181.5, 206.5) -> 26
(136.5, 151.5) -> 27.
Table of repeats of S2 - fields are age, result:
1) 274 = 21.6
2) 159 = 21.4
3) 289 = 28.5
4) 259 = 24.3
